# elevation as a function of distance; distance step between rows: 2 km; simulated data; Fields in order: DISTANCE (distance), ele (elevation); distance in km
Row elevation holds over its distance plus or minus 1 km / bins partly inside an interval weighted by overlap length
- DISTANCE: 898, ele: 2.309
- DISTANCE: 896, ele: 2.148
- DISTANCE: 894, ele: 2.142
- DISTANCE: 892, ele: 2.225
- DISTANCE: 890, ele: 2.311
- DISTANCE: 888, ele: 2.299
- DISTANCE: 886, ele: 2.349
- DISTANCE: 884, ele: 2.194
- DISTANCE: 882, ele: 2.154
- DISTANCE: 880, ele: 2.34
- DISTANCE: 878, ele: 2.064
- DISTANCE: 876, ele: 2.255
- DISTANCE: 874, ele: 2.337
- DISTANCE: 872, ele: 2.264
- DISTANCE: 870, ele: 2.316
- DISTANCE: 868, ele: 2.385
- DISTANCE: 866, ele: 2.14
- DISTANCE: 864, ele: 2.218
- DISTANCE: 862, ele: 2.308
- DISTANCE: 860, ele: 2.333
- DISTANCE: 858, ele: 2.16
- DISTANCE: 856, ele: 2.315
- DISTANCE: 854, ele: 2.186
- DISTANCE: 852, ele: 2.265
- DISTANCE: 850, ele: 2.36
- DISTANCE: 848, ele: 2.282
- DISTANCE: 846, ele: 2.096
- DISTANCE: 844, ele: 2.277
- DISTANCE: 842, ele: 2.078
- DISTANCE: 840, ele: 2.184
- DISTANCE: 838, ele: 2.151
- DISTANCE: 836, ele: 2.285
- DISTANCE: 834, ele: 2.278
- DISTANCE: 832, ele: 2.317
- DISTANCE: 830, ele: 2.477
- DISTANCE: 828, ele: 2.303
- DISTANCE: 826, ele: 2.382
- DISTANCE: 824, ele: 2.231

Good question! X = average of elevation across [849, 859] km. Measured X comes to 2.26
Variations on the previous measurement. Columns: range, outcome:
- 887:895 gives 2.24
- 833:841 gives 2.22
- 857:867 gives 2.23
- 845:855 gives 2.24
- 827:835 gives 2.34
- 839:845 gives 2.18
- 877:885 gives 2.19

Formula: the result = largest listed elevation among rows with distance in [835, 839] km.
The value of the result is 2.285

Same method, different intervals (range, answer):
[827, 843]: 2.477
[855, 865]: 2.333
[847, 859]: 2.36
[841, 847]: 2.277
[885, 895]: 2.349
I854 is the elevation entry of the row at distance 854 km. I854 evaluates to 2.186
